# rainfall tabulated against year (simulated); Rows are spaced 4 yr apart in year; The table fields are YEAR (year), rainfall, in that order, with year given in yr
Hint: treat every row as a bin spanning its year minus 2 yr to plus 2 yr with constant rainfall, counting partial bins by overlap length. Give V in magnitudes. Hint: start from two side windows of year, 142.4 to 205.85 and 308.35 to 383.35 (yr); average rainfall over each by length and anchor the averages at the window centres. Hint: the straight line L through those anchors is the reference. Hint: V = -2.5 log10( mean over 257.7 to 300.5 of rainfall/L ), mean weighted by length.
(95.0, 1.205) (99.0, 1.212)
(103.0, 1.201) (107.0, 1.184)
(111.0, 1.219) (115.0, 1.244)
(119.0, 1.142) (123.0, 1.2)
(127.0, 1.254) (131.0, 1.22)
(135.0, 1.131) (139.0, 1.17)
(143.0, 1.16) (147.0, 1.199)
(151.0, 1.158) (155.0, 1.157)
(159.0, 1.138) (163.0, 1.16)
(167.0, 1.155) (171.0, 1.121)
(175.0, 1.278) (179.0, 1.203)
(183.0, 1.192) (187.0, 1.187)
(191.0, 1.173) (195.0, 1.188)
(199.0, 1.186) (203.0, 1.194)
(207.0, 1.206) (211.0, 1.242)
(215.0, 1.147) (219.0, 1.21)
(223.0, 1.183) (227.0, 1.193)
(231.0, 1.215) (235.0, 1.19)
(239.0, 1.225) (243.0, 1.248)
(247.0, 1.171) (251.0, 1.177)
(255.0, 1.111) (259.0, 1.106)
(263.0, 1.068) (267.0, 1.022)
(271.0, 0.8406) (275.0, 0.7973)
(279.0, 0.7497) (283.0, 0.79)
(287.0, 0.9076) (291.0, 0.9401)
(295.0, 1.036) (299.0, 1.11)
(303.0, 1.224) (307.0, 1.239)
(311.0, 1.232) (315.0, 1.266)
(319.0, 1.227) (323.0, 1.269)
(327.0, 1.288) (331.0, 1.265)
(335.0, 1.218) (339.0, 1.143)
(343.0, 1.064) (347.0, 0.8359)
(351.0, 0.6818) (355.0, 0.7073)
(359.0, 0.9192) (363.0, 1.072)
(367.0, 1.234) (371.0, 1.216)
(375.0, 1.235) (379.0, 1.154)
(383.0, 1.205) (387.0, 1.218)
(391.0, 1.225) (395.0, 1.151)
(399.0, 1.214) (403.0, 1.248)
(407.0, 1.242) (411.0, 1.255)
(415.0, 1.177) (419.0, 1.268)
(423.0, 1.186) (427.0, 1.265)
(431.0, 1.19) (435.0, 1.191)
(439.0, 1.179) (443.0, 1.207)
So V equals 0.213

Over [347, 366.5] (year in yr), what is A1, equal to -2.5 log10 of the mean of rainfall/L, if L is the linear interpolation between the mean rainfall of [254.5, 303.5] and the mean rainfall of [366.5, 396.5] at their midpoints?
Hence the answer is 0.30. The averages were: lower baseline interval 0.965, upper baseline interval 1.2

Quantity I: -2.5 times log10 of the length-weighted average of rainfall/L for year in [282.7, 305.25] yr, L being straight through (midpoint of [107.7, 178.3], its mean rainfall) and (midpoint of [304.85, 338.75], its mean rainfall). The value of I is 0.21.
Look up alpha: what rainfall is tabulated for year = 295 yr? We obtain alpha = 1.036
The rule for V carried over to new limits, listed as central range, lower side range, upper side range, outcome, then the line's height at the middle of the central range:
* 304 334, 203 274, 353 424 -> -0.088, 1.15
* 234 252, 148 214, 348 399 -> -0.048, 1.15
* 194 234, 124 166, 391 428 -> -0.009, 1.19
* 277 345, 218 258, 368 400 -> 0.076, 1.2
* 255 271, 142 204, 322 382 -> 0.089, 1.13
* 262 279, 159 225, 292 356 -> 0.259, 1.15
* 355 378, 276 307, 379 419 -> 0.044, 1.14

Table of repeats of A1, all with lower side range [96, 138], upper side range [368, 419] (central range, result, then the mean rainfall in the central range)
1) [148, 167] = 0.043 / 1.16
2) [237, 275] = 0.110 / 1.09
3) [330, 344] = 0.034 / 1.17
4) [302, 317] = -0.028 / 1.24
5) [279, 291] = 0.385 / 0.848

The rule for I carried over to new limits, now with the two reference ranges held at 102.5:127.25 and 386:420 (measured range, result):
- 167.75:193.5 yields 0.02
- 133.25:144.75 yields 0.05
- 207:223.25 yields 0.01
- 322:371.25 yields 0.15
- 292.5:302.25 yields 0.12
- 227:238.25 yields 0.01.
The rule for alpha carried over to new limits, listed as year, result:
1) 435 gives 1.191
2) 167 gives 1.155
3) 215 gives 1.147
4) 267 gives 1.022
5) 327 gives 1.288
